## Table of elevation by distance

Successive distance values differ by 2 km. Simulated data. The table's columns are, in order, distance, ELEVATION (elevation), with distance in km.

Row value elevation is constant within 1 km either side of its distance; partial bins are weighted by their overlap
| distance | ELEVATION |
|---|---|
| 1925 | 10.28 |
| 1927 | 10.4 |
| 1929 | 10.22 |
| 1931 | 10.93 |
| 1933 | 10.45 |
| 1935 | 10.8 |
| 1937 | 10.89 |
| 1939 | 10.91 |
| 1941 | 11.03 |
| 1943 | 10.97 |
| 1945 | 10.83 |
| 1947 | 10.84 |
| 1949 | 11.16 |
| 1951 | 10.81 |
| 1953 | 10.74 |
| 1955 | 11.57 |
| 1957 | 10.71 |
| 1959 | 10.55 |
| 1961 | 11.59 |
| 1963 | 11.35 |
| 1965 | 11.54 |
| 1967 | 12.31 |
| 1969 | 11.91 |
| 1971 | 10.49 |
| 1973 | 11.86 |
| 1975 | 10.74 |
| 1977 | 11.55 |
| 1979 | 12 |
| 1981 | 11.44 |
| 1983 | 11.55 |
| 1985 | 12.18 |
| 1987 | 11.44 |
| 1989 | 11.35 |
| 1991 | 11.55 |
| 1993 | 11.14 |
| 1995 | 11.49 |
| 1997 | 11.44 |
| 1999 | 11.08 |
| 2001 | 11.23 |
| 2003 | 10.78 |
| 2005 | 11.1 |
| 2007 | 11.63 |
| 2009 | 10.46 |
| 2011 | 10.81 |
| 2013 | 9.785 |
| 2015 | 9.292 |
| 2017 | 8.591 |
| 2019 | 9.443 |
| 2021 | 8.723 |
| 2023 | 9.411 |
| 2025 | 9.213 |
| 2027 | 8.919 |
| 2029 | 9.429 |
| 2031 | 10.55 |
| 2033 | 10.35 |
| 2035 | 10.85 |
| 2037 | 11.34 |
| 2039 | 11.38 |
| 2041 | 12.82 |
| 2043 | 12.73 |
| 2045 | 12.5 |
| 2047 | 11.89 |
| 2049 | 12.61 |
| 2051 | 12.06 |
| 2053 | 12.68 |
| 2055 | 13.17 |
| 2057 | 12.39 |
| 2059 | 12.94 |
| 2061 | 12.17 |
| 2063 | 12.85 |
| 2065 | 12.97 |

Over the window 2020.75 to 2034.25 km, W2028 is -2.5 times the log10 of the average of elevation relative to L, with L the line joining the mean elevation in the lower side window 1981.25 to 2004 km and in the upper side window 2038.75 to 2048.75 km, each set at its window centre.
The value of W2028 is 0.25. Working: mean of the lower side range 11.4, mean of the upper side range 12.4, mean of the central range 9.58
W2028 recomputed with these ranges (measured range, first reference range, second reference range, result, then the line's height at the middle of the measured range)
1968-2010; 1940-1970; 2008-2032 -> -0.10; 10.3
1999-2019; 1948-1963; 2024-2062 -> 0.10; 11.4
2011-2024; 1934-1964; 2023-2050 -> 0.18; 11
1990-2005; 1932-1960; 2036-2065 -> 0.04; 11.6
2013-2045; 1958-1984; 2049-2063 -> 0.19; 12.2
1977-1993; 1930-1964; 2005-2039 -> -0.11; 10.5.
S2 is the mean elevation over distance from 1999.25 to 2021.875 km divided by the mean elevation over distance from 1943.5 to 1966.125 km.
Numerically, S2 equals 0.92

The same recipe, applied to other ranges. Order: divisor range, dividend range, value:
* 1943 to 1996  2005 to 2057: 0.96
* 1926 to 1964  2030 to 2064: 1.11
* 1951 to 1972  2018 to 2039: 0.88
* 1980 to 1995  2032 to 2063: 1.05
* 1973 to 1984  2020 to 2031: 0.81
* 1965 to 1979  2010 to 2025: 0.82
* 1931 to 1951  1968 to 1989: 1.06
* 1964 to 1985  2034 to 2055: 1.05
